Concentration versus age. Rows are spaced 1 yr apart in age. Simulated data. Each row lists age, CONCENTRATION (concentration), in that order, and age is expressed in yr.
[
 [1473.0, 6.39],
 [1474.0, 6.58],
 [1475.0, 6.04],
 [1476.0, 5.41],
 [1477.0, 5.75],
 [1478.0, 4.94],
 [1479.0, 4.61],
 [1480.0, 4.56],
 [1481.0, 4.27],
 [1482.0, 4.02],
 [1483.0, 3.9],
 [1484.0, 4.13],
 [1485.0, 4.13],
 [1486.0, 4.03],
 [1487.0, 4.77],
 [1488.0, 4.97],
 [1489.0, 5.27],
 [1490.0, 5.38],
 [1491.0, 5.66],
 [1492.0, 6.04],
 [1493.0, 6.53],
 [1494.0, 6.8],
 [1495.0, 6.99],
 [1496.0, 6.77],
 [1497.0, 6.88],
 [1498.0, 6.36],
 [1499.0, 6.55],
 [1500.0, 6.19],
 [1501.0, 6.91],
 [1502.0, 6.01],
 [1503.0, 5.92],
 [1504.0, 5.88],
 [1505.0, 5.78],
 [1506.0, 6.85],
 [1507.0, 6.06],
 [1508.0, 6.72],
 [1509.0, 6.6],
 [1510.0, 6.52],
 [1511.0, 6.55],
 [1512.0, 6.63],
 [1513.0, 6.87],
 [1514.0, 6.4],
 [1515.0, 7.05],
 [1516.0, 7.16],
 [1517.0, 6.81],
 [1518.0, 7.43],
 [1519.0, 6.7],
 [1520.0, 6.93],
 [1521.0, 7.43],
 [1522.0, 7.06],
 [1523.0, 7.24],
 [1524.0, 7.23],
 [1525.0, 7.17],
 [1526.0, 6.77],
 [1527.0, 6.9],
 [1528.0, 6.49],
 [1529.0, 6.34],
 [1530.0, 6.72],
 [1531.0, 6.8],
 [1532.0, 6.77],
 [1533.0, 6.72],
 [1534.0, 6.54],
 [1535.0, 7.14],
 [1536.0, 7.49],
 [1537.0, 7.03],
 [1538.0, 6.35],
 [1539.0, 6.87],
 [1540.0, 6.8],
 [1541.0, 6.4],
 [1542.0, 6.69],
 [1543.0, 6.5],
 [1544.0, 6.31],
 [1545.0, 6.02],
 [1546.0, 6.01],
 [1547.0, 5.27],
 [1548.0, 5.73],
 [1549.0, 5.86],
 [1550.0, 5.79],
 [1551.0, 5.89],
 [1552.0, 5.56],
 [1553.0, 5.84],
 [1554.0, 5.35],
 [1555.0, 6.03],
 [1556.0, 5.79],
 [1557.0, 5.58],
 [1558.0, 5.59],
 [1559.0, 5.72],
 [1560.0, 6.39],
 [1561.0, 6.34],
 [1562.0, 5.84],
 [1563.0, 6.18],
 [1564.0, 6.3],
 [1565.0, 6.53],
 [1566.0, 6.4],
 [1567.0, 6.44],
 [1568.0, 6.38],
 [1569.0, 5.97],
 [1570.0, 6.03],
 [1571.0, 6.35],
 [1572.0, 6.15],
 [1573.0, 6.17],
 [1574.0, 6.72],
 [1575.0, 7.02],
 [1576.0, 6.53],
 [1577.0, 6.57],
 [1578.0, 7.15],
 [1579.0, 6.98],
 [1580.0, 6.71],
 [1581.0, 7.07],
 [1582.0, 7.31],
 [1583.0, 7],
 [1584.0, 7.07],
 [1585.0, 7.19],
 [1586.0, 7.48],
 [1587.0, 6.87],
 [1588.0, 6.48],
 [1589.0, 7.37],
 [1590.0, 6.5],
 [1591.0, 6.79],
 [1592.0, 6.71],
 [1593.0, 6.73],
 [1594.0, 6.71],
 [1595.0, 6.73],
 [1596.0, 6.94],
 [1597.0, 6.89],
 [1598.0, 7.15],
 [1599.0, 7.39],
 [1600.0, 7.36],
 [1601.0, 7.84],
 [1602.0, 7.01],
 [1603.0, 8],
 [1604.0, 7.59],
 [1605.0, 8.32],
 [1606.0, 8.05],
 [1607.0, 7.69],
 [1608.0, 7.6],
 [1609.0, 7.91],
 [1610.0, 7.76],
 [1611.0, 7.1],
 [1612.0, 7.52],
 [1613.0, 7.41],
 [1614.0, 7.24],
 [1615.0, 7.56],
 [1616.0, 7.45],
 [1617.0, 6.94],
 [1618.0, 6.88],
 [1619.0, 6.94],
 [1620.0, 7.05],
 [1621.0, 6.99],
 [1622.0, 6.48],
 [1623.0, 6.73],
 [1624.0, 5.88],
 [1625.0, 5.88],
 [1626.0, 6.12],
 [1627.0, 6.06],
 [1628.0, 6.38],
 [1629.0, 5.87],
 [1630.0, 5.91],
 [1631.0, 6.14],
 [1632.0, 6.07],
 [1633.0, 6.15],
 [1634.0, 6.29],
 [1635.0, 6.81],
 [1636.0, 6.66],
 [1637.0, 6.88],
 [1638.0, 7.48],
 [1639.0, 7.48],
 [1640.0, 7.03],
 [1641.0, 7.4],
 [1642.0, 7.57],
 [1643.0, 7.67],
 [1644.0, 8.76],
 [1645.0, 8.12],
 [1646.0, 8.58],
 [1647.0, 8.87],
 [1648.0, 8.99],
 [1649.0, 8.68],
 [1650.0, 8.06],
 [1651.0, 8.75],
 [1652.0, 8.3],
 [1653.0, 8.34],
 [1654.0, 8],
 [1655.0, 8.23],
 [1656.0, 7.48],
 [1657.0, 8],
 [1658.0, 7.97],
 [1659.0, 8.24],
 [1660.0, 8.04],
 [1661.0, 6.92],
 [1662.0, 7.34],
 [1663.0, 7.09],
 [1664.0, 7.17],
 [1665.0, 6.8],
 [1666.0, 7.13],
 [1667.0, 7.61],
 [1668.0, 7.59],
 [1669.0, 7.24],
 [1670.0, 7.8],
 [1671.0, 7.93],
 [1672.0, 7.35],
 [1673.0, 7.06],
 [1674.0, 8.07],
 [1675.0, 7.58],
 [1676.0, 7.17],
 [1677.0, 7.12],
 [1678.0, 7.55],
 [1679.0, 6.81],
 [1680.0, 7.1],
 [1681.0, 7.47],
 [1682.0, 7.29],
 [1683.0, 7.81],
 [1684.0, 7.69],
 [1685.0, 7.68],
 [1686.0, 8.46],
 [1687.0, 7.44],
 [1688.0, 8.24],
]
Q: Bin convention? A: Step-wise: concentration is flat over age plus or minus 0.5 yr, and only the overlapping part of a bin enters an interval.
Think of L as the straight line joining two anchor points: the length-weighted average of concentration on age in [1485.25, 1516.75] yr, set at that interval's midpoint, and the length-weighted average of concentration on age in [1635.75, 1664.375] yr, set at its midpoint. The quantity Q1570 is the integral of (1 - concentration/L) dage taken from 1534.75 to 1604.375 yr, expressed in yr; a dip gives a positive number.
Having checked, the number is 4.3 yr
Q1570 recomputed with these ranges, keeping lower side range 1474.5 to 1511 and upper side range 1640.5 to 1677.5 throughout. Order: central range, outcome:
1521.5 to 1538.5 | -1.96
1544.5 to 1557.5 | 1.38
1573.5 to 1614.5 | -1.17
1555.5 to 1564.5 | 0.79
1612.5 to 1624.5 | 0.54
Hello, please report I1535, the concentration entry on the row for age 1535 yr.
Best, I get 7.14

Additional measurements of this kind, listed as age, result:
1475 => 6.04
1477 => 5.75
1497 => 6.88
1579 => 6.98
